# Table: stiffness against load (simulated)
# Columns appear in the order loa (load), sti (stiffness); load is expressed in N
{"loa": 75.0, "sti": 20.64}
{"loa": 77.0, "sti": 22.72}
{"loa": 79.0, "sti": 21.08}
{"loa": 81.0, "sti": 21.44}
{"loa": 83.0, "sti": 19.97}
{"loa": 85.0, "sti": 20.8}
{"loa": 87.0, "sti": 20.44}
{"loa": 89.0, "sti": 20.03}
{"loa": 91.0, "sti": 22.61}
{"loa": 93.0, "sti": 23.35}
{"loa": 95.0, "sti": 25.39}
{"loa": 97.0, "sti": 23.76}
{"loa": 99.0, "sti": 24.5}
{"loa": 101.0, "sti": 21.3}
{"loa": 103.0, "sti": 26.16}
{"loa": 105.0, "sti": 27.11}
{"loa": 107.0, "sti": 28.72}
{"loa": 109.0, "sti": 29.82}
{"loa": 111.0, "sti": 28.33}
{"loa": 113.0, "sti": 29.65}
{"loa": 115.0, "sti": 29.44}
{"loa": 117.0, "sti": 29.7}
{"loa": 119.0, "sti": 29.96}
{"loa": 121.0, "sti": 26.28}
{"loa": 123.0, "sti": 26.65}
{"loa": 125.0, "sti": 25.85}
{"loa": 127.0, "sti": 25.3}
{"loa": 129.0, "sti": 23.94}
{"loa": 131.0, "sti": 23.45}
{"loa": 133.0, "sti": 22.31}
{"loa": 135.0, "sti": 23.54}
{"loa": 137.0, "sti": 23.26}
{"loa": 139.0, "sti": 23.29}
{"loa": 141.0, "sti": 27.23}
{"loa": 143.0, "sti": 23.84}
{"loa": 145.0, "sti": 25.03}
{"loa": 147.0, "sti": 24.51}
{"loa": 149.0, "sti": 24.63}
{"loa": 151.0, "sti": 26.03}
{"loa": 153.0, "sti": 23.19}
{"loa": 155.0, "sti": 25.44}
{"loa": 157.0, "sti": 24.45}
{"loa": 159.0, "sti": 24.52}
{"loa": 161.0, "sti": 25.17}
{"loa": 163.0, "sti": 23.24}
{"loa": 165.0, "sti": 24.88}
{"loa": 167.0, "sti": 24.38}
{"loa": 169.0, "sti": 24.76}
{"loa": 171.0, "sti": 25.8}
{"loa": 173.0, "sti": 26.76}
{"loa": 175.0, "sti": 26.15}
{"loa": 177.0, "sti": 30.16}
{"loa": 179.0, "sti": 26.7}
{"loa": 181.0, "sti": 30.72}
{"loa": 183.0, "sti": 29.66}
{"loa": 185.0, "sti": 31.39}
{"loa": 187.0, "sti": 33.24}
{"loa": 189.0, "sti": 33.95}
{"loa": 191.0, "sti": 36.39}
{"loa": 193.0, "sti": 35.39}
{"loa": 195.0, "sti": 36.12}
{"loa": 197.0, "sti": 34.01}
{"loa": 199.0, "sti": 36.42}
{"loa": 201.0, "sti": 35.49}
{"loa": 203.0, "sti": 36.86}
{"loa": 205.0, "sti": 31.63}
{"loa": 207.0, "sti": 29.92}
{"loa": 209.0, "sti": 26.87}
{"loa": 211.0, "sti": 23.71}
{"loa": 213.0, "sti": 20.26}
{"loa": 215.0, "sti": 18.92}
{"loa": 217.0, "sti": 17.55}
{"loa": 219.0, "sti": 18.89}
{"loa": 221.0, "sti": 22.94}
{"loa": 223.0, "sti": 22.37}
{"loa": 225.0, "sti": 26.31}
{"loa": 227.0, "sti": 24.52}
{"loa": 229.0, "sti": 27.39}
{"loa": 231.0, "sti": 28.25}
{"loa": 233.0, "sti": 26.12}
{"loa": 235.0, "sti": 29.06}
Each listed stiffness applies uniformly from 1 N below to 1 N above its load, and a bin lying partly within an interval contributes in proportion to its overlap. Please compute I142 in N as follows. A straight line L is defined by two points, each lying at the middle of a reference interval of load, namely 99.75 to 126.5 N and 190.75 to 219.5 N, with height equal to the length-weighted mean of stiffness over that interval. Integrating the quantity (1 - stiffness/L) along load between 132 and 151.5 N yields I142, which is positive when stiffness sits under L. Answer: 2.6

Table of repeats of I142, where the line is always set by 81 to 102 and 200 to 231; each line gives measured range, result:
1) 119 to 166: -2.2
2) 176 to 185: -1.8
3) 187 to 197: -4.0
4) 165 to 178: -1.0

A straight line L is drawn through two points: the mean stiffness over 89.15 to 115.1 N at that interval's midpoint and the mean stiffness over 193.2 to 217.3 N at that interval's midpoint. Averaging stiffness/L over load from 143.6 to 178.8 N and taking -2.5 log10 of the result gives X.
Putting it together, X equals 0.11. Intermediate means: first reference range 25.9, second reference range 29.5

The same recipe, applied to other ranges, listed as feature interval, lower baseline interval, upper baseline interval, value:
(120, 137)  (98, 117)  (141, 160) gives 0.07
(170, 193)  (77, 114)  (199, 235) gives -0.19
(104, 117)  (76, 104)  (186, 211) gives -0.18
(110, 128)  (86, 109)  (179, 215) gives -0.09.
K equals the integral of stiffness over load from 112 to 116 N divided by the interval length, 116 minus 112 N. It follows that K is 29.5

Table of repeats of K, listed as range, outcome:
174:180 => 27.7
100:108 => 25.8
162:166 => 24.1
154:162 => 24.9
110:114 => 29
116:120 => 29.8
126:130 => 24.6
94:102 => 23.7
